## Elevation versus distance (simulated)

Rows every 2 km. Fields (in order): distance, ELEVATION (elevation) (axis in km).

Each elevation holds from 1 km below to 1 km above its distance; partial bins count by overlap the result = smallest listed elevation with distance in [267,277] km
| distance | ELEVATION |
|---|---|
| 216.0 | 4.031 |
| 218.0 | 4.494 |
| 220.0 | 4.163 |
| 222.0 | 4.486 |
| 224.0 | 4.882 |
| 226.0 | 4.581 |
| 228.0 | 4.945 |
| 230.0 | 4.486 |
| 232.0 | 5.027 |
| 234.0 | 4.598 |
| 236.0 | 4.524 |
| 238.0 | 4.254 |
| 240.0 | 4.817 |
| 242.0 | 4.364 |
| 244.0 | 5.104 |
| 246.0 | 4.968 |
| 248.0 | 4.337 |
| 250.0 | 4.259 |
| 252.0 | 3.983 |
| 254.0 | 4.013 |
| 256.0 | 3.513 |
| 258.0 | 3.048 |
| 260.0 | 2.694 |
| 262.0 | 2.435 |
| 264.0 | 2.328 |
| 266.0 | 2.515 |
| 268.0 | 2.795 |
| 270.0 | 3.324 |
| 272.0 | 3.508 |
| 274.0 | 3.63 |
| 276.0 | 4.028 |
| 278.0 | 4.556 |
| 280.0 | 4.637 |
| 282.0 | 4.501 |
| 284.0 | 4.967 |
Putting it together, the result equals 2.795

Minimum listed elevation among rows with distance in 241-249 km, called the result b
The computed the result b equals 4.337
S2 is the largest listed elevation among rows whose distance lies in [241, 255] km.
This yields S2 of 5.104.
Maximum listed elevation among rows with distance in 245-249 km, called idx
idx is 4.968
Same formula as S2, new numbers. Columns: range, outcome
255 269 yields 3.513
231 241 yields 5.027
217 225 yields 4.882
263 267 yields 2.515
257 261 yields 3.048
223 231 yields 4.945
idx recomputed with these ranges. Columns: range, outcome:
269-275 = 3.63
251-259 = 4.013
